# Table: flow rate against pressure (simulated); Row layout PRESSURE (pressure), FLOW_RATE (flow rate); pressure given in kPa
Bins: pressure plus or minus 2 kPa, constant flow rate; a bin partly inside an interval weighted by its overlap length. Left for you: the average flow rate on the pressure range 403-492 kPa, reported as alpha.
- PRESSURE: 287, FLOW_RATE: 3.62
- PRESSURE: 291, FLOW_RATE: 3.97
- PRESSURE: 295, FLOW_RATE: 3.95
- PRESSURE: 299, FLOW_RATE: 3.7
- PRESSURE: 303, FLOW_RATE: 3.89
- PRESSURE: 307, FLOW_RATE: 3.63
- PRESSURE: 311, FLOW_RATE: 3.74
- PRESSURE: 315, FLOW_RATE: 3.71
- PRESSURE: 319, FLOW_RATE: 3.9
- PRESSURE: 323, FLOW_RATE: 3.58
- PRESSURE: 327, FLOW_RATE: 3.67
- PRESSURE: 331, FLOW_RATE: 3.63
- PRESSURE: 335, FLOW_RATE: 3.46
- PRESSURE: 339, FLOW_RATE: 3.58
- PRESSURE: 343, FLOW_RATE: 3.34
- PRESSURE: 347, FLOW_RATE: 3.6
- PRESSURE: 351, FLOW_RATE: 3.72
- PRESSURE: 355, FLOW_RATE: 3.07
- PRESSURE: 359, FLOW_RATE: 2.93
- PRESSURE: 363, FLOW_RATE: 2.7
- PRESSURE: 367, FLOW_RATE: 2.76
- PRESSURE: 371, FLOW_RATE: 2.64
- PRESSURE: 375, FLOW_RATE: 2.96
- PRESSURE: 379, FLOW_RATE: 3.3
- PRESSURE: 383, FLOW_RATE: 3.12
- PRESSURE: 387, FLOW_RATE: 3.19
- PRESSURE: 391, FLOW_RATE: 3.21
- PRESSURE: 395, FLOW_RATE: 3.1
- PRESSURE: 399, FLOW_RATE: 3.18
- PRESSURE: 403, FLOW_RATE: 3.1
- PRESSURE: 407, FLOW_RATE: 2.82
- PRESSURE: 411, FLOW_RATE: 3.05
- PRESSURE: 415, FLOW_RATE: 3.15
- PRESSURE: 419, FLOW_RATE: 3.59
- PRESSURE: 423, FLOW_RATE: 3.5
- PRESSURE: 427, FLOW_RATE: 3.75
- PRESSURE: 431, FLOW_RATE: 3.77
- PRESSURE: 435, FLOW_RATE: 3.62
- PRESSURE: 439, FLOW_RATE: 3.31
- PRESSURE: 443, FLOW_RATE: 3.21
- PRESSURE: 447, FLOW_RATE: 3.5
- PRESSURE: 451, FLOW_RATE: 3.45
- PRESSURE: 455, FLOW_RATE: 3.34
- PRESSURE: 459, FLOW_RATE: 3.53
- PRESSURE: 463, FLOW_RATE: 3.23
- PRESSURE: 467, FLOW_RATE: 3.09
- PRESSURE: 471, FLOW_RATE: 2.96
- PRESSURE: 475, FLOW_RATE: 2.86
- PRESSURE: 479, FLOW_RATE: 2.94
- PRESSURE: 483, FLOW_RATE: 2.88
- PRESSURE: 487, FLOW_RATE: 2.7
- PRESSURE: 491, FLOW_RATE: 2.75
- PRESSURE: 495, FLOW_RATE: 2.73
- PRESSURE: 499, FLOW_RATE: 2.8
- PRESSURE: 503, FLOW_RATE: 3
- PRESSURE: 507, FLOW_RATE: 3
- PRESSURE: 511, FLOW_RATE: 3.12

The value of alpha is 3.23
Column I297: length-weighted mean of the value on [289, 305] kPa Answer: 3.88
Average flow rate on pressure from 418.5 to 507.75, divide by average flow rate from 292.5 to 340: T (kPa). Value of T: 0.86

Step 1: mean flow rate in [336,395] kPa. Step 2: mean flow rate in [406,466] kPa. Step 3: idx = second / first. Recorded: 1.1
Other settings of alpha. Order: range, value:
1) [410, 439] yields 3.49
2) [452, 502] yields 2.99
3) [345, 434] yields 3.2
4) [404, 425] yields 3.22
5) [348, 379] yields 3.01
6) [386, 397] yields 3.16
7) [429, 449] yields 3.48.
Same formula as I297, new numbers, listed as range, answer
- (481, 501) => 2.77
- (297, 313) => 3.74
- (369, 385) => 3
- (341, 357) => 3.43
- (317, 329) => 3.72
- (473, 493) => 2.83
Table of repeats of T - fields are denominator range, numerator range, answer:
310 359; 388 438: 0.93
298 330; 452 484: 0.84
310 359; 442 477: 0.91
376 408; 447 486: 1.01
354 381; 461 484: 1.03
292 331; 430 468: 0.91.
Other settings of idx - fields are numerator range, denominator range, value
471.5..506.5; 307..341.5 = 0.78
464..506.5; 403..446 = 0.86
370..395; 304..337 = 0.84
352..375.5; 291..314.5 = 0.76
